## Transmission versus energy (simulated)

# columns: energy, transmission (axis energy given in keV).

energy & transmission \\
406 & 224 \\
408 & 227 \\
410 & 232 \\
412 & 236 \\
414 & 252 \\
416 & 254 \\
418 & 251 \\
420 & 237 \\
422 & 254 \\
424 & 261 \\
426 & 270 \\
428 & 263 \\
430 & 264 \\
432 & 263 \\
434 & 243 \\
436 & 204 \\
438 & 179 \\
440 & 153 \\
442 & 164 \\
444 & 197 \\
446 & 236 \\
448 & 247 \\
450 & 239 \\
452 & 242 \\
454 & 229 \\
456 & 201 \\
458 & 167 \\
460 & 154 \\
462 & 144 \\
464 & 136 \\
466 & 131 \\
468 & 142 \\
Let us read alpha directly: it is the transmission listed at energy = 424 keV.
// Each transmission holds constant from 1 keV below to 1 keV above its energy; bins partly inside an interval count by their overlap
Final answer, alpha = 261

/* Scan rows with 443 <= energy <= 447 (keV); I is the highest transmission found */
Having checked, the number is 236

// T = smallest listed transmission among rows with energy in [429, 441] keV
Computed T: 153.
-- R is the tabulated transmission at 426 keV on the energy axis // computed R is 270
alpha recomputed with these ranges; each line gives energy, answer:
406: 224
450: 239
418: 251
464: 136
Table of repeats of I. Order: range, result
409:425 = 261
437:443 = 179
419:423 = 254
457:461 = 167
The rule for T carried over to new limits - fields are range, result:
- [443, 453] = 197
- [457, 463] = 144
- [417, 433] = 237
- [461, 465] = 136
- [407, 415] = 227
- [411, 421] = 236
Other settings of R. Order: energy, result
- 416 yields 254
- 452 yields 242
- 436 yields 204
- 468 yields 142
